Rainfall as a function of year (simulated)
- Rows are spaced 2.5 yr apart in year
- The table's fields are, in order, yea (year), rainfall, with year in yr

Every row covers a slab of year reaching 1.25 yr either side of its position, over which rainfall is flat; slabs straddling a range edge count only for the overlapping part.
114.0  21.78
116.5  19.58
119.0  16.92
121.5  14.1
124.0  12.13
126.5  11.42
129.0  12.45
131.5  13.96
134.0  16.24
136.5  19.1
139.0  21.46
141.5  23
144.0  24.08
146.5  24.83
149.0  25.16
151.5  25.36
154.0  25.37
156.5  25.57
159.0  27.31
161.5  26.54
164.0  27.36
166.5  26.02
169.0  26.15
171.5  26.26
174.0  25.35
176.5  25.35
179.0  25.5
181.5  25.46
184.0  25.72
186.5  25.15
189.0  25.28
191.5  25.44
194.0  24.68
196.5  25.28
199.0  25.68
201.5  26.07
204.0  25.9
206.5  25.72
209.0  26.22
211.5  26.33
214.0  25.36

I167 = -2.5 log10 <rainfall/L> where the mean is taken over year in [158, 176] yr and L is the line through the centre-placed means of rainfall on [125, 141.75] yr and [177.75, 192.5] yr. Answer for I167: -0.187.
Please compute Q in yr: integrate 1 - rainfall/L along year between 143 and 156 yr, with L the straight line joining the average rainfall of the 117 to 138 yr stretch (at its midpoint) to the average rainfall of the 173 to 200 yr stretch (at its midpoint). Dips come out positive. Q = -4.4 yr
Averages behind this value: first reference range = 14.8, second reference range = 25.4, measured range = 25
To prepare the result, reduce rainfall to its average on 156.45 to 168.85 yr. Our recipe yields 26.6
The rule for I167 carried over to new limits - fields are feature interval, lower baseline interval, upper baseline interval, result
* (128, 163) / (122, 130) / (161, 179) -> -0.205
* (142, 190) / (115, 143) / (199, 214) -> -0.222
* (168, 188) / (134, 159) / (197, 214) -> -0.034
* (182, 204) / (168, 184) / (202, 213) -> 0.018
